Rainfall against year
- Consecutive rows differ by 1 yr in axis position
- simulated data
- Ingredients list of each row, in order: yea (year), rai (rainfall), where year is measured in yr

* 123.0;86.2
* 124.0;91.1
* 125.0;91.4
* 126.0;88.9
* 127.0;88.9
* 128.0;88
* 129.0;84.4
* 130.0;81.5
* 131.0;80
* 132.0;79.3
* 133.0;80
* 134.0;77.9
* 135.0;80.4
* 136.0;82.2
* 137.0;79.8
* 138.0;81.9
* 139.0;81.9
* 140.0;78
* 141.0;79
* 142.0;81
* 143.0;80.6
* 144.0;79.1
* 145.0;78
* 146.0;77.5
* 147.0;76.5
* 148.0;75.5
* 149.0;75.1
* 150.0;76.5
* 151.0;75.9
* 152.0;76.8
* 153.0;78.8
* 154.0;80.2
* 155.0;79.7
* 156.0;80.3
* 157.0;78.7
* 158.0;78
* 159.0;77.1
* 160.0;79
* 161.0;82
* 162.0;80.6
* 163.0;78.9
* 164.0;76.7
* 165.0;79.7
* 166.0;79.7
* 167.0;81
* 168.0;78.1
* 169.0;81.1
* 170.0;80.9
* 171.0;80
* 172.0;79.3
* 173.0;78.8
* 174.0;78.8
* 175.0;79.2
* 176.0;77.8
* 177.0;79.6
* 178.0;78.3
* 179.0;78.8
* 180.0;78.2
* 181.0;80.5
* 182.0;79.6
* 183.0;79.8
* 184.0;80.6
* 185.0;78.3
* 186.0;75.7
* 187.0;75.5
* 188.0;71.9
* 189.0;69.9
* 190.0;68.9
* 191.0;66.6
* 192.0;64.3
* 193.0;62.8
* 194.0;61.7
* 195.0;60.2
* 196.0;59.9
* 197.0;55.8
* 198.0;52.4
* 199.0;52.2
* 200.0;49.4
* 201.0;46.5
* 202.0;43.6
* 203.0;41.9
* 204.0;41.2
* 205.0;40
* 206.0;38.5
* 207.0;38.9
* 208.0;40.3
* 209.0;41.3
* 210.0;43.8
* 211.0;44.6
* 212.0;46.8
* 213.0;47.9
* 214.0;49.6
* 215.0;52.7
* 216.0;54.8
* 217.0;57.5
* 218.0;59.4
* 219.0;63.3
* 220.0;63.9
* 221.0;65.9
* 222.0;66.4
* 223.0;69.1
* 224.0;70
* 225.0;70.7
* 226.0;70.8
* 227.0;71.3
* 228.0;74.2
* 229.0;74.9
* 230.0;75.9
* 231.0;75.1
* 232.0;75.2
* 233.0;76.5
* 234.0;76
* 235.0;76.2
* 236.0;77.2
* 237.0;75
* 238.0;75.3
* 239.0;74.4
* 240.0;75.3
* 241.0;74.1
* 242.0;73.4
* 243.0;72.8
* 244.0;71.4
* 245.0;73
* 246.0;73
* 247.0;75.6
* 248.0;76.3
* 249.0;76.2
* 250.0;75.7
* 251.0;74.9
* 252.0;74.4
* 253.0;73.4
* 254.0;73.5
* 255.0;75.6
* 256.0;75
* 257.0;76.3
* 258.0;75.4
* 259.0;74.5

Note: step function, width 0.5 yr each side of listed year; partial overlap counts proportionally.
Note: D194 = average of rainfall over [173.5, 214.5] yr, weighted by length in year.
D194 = 61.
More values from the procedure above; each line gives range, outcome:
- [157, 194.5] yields 76.7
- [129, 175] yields 79.2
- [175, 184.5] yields 79.2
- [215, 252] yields 71.5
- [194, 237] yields 58.6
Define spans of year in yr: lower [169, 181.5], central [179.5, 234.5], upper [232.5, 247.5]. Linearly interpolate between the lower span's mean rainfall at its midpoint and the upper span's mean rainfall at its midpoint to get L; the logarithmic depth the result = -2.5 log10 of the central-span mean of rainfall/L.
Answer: 0.240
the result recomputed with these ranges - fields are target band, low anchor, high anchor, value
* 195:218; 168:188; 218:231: 0.46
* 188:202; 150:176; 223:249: 0.29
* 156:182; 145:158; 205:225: -0.12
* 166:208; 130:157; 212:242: 0.11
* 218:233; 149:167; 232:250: 0.08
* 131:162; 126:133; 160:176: 0.04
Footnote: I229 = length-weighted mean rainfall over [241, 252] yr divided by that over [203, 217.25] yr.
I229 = 1.6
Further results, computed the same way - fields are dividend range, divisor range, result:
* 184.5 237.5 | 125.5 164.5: 0.76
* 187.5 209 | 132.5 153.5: 0.68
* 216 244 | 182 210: 1.23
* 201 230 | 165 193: 0.72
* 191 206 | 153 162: 0.66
